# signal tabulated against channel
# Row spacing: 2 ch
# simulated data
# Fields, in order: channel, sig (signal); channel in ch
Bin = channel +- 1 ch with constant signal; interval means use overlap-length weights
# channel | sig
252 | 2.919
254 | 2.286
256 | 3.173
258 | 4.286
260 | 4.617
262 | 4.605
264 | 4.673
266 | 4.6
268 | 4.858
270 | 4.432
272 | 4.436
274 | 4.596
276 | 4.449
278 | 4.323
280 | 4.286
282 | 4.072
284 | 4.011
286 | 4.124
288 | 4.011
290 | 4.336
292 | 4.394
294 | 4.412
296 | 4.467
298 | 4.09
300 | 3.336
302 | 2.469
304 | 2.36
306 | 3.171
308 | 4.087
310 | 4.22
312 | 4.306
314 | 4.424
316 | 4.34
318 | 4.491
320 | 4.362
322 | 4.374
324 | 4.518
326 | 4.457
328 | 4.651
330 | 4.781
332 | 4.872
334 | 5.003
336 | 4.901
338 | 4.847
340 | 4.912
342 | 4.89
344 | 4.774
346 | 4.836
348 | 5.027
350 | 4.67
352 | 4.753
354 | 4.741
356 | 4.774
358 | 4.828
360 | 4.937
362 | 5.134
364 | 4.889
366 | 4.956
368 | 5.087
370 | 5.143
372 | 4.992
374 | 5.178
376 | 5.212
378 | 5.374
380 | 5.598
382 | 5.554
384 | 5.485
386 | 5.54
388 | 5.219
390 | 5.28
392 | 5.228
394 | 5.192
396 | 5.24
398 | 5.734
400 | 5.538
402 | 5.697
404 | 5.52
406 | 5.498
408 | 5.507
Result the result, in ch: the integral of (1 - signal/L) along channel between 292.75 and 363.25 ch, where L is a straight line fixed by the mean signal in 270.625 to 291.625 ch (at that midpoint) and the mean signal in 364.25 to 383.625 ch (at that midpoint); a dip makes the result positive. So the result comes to 4.9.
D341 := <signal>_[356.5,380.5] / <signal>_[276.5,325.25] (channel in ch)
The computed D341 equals 1.26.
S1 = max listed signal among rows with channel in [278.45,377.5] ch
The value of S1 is 5.212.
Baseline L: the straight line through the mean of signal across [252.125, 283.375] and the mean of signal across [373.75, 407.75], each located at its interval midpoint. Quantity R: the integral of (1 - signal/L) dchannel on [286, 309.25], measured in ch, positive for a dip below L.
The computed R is 3.79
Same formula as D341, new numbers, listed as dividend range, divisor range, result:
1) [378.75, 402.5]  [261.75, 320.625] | 1.31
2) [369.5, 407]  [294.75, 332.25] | 1.32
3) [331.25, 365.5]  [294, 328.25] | 1.22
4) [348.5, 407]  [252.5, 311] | 1.29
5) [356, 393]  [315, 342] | 1.11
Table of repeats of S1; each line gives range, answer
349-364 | 5.134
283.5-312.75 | 4.467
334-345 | 5.003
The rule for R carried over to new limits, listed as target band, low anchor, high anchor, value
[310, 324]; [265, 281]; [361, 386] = 1.27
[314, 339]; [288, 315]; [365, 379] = -1.81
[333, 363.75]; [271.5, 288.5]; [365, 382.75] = 0.58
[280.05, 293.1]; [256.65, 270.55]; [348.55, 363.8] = 1.28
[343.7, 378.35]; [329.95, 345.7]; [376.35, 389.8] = 1.39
